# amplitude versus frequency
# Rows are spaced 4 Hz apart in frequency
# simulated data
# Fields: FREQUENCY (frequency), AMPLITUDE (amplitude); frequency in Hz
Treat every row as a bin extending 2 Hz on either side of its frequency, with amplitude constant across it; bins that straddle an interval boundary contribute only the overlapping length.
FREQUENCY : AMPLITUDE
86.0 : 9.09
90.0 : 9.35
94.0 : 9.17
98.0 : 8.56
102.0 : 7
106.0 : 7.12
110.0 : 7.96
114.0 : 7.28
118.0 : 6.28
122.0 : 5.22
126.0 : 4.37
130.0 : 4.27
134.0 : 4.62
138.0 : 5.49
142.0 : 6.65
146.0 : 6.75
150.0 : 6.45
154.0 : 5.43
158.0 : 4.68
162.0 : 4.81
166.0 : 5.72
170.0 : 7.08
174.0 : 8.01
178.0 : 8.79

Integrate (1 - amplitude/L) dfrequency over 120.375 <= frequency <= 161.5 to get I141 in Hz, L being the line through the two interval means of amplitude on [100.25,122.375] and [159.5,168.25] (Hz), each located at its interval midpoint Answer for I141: 4.0 Hz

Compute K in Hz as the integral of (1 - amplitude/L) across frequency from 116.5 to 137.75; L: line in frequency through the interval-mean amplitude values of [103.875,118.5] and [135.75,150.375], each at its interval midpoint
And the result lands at 5.68 Hz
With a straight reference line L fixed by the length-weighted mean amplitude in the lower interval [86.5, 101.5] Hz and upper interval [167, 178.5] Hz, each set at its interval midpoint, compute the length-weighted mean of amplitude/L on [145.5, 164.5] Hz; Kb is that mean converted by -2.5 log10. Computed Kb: 0.39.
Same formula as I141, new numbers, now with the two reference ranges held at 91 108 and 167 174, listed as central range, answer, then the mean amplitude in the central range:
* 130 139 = 3.28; 4.83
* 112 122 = 1.74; 6.47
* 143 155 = 1.80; 6.31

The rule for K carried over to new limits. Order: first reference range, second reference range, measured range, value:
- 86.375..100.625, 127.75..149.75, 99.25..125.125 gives 2.86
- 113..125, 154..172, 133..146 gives -0.10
